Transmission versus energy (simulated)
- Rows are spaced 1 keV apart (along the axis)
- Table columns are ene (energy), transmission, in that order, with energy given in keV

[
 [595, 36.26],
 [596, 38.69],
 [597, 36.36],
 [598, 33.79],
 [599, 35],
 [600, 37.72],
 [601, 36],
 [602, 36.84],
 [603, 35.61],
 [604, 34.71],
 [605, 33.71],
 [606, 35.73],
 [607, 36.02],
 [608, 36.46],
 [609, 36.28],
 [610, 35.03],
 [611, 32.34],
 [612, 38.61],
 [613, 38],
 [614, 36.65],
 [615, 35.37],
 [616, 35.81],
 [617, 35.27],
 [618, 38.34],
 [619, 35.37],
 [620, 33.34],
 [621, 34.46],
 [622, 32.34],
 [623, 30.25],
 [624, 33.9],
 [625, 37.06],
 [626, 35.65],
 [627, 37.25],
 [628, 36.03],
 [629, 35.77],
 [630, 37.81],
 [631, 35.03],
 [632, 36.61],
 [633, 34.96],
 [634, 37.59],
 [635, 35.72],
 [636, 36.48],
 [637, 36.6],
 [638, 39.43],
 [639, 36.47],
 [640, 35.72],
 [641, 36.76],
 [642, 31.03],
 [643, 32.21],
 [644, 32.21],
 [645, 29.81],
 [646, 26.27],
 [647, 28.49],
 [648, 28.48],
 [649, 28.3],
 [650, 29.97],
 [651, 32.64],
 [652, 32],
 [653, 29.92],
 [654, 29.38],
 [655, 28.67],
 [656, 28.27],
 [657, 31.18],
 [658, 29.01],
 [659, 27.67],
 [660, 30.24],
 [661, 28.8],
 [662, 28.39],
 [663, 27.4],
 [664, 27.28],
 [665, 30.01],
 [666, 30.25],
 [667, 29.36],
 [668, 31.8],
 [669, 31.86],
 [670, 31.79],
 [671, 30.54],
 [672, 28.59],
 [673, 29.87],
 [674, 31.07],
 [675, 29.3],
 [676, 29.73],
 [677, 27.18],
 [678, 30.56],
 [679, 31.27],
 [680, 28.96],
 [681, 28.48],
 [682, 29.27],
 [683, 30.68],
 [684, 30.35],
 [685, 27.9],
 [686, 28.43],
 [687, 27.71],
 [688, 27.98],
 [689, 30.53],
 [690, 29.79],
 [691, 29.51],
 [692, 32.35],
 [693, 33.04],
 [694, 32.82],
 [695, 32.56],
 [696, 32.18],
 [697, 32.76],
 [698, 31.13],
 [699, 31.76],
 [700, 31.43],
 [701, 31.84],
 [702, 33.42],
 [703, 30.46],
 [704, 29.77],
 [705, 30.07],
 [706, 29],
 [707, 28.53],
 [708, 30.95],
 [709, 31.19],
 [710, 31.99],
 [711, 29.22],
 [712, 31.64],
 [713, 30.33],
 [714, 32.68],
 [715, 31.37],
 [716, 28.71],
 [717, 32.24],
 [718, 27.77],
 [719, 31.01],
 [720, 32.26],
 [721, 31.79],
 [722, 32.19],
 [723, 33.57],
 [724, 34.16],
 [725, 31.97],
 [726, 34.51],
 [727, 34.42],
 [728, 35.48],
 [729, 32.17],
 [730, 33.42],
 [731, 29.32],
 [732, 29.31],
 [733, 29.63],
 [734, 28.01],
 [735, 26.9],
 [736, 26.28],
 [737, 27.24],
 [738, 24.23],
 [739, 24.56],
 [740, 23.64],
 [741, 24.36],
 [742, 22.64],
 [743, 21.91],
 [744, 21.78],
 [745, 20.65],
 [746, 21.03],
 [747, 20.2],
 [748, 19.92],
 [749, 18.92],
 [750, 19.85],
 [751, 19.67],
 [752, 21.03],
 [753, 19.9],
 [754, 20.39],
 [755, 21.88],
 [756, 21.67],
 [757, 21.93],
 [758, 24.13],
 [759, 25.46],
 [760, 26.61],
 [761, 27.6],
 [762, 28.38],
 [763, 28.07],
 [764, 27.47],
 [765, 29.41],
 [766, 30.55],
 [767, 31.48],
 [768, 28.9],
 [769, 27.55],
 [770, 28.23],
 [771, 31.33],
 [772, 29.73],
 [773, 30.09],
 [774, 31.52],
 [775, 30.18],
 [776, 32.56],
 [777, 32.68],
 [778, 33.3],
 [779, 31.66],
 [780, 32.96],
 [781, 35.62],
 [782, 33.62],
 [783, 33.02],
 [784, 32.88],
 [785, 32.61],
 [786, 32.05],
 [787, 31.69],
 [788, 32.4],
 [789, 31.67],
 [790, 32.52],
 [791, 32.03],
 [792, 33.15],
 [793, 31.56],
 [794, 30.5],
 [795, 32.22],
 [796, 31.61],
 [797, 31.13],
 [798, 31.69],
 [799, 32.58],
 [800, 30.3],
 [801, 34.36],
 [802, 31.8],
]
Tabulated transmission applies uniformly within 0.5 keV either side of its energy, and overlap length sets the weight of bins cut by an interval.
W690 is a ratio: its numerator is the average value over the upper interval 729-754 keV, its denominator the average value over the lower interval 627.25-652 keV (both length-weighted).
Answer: 0.71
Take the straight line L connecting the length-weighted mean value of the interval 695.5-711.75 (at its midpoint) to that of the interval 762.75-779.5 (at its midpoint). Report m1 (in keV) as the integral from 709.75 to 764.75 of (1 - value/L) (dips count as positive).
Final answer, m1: 6.5 keV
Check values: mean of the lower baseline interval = 31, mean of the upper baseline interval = 30.3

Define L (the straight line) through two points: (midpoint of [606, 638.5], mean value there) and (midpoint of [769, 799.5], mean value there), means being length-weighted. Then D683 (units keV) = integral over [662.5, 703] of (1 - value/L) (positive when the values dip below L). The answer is 4.7 keV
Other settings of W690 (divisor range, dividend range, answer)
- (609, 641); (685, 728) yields 0.87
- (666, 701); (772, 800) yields 1.06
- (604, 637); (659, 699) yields 0.84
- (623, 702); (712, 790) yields 0.90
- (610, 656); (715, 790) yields 0.83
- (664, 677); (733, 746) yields 0.81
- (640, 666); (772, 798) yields 1.08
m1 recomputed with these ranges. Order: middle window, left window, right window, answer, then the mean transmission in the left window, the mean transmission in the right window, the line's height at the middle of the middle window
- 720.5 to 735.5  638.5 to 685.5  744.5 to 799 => -1.41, 30.1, 28.4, 29.1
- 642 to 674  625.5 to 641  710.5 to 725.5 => 4.80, 36.5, 31.4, 35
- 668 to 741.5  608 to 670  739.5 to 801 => 0.43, 33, 28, 30.5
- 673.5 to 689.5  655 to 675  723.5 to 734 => 0.50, 29.6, 32.2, 30.3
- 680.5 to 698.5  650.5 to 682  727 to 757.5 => -1.50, 29.7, 24.4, 28.1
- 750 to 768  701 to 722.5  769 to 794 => 3.75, 30.8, 31.9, 31.6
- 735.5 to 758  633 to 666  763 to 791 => 6.69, 31.4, 31.3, 31.4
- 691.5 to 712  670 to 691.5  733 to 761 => -2.93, 29.5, 23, 27.4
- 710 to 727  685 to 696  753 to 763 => -2.36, 30.4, 24.2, 27.8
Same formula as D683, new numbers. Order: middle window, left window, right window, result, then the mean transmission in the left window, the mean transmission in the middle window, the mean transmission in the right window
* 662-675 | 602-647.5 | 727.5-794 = 1.1 keV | 35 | 29.9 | 27.8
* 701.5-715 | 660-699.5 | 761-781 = -0.2 keV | 30.1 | 30.7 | 30.4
